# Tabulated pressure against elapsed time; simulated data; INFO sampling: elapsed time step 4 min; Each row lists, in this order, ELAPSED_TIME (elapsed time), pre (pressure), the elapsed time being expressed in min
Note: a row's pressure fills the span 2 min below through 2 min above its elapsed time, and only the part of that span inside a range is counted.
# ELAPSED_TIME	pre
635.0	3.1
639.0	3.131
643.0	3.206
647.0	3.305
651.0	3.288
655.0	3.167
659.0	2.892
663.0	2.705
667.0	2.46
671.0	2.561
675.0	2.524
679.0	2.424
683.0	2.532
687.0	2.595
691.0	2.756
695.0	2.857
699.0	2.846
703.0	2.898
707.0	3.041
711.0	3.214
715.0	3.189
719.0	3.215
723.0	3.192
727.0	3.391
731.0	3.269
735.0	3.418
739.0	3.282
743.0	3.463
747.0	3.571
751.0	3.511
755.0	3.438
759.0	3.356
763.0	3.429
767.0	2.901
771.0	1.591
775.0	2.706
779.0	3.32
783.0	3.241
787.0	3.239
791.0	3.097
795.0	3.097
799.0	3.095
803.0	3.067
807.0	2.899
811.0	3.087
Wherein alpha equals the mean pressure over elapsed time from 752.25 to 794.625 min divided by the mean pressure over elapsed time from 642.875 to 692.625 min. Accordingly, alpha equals 1.09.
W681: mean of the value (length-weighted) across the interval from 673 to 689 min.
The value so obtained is 2.52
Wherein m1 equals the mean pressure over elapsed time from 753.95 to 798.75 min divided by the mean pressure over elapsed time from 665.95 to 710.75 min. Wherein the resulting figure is 1.12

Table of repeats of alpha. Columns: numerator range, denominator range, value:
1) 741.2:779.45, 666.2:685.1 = 1.25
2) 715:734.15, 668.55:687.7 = 1.30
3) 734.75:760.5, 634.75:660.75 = 1.09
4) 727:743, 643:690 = 1.20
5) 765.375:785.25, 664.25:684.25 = 1.10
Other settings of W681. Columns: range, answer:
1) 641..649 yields 3.26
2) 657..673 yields 2.65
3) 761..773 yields 2.64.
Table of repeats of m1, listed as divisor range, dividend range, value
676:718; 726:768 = 1.19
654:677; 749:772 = 1.15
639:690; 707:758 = 1.18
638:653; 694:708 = 0.90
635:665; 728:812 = 1.02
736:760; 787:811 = 0.89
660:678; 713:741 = 1.27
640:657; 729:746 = 1.04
